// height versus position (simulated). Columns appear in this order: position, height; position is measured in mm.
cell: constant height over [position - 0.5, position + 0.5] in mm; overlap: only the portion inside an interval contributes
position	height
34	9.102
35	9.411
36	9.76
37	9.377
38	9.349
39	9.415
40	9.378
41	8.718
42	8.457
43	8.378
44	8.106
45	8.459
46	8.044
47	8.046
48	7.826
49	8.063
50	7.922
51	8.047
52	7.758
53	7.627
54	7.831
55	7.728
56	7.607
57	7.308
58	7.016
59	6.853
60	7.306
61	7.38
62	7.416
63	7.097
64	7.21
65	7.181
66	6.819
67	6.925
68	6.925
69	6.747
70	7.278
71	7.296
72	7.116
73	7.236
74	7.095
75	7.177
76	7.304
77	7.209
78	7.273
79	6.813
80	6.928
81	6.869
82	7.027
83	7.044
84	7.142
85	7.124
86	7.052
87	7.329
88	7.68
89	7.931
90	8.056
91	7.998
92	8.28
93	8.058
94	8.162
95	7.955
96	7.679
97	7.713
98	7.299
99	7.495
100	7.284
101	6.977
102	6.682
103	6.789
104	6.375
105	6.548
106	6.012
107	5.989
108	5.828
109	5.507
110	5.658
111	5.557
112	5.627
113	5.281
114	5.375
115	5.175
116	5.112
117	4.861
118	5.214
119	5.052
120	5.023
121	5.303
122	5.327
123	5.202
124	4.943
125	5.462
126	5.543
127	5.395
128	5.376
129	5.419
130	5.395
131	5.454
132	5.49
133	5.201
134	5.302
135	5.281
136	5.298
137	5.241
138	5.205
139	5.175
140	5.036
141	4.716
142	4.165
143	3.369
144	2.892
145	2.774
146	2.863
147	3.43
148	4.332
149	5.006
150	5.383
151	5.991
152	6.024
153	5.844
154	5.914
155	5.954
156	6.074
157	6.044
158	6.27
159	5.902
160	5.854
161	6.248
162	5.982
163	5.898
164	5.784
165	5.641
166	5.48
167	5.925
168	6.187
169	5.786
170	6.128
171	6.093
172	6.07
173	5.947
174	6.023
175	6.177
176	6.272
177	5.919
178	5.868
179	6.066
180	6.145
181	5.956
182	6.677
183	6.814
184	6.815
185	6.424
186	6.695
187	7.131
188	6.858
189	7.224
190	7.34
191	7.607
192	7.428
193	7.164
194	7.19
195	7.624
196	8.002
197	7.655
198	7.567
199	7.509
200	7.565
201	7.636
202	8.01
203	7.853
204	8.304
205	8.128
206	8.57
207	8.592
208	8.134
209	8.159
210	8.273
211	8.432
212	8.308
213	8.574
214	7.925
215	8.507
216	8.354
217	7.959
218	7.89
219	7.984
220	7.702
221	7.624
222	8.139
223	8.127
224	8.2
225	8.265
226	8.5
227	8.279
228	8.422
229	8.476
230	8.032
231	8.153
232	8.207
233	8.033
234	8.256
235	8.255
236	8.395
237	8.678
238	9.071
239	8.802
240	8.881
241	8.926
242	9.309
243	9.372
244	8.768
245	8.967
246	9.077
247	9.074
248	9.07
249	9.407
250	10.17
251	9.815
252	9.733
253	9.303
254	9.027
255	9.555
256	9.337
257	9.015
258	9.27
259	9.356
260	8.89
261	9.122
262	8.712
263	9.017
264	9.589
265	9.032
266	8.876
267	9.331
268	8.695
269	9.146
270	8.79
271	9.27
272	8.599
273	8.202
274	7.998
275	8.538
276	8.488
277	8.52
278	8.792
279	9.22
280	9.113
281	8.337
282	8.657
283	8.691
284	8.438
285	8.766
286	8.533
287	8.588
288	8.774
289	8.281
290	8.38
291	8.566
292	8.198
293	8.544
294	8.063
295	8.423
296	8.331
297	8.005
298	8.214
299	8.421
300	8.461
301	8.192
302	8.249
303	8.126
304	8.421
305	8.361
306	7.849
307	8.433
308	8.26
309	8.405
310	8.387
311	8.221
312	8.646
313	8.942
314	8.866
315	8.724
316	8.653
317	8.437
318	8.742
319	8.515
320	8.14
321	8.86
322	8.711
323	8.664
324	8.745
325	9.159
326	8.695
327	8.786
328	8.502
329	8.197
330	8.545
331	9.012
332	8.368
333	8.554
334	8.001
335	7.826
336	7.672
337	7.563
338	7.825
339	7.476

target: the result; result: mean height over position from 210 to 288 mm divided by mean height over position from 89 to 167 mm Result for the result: 1.52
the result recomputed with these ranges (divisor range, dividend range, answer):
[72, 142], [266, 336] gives 1.36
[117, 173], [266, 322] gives 1.61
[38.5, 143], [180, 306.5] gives 1.25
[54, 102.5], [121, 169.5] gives 0.72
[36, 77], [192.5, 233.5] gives 1.04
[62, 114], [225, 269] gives 1.28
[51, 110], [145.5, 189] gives 0.82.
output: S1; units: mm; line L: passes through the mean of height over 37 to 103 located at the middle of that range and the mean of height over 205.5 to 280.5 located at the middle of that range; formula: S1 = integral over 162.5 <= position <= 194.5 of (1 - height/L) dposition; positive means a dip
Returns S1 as 7.3 mm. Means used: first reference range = 7.58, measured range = 6.4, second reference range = 8.7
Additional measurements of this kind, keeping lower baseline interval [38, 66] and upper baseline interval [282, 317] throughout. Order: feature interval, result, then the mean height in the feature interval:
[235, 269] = -3.30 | 9.13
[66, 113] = 5.48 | 7.02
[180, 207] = 2.68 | 7.37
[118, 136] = 6.13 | 5.3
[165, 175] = 2.68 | 5.95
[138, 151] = 6.22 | 4.21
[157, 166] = 2.43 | 5.93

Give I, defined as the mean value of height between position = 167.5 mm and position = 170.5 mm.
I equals 6.03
